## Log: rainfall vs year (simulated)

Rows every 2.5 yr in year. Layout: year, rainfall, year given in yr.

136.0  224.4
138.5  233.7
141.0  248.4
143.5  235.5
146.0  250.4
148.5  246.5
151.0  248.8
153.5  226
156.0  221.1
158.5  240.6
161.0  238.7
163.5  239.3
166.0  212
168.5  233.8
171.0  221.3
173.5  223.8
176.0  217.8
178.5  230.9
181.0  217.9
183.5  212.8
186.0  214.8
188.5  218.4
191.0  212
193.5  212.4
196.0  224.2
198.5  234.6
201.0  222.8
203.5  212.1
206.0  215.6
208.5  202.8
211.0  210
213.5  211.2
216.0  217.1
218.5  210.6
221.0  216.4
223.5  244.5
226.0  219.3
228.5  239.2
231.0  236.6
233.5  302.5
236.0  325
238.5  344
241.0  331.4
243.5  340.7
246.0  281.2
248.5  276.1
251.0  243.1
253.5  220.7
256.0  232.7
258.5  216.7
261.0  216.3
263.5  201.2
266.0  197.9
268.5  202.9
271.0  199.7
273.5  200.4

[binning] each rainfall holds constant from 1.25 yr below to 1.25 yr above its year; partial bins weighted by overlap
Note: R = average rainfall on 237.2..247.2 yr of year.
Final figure 325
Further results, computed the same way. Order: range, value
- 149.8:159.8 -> 234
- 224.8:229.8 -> 229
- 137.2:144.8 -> 239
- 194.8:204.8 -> 223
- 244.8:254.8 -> 255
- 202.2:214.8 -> 210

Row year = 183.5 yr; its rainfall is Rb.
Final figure 212.8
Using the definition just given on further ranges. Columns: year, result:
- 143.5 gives 235.5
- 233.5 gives 302.5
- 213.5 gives 211.2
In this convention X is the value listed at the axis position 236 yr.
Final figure 325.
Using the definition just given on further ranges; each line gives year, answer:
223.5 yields 244.5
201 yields 222.8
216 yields 217.1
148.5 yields 246.5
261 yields 216.3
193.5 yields 212.4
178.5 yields 230.9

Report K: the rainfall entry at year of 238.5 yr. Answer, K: 344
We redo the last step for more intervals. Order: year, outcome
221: 216.4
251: 243.1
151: 248.8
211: 210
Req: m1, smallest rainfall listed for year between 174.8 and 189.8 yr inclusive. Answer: 212.8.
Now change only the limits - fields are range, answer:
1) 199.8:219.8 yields 202.8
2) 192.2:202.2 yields 212.4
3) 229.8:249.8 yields 236.6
